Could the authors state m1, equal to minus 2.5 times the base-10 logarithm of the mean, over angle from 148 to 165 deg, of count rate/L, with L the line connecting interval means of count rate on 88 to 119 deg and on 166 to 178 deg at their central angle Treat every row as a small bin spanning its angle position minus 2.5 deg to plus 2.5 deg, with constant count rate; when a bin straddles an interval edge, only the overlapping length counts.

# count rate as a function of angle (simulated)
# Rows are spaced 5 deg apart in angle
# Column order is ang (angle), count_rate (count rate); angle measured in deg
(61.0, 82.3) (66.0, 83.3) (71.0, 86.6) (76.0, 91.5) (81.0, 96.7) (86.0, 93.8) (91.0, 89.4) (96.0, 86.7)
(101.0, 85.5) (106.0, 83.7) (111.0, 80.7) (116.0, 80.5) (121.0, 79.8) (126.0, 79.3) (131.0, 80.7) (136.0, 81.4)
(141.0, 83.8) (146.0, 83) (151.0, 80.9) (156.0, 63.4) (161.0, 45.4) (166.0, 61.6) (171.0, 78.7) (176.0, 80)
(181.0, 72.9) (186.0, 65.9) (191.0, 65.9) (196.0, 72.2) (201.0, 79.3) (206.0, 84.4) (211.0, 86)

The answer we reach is 0.22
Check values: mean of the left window 84.5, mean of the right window 75.6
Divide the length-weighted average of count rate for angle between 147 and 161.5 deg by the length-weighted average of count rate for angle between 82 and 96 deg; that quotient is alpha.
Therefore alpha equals 0.74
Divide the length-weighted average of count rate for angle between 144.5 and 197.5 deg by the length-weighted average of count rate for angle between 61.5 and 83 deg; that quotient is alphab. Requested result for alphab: 0.8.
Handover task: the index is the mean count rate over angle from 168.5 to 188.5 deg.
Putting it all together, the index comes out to 74.4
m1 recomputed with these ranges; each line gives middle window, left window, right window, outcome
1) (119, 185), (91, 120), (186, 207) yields 0.060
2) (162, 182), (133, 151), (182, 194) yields 0.013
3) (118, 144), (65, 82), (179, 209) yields 0.011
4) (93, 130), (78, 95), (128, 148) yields 0.067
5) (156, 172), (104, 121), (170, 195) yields 0.226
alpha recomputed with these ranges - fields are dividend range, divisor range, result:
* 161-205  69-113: 0.80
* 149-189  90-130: 0.83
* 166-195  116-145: 0.88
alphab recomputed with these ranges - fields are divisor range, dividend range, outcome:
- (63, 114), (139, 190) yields 0.81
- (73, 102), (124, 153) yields 0.90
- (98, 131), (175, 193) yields 0.87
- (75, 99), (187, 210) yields 0.83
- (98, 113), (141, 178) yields 0.85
